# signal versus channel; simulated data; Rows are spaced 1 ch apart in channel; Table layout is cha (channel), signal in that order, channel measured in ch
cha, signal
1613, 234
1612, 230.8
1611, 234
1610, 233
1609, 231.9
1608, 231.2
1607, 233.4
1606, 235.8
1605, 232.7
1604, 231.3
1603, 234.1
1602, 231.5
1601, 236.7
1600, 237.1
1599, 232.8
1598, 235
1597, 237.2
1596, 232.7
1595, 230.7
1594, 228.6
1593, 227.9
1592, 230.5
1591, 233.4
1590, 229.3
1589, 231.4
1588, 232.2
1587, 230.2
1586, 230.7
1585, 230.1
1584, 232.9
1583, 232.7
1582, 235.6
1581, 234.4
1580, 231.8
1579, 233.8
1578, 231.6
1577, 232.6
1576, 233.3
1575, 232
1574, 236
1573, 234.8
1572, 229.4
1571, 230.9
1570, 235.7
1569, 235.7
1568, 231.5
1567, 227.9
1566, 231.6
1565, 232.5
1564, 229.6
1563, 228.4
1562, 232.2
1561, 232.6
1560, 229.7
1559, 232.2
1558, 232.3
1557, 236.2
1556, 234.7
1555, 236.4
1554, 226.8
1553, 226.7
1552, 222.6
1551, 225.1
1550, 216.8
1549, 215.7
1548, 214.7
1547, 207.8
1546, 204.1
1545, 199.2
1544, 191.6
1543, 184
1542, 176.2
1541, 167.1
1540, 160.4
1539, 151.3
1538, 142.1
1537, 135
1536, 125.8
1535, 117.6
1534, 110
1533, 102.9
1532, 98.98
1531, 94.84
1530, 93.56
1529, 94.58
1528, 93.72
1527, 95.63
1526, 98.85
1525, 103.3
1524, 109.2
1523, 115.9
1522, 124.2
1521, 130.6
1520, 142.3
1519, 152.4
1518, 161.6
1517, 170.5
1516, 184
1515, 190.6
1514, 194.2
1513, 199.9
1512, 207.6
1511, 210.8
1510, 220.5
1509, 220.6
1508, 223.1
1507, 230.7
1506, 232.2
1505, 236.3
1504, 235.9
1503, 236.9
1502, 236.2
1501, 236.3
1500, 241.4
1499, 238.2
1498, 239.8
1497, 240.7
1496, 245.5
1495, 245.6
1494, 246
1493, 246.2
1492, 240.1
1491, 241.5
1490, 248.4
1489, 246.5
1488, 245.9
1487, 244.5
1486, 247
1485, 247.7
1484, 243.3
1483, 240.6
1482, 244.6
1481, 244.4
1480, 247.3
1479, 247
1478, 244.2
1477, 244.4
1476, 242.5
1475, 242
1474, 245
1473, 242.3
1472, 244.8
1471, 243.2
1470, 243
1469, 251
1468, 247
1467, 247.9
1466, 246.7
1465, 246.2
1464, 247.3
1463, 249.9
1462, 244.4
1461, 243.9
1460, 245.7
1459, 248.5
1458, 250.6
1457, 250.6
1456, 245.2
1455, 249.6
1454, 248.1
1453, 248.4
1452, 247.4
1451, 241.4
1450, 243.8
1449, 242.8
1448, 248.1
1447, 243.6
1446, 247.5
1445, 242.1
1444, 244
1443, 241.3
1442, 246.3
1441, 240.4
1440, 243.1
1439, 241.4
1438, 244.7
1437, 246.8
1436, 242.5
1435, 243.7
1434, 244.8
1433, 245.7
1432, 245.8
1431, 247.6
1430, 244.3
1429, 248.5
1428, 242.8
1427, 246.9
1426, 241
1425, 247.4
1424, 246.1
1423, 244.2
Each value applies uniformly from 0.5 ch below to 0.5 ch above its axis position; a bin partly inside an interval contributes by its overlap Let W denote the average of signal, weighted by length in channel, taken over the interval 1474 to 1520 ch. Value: 229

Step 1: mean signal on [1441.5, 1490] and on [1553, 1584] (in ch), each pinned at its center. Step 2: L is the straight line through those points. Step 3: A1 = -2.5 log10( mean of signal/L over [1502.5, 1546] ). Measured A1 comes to 0.43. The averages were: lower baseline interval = 246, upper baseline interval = 232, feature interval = 160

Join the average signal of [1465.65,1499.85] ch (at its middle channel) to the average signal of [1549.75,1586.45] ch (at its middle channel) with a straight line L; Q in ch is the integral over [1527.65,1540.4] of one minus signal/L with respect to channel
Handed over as 6.4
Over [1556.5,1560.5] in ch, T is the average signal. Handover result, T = 233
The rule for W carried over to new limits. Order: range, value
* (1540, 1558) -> 210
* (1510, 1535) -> 138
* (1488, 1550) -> 183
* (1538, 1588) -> 221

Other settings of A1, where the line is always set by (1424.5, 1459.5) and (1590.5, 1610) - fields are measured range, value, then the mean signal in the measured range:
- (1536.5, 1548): 0.324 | 176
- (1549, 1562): 0.035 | 229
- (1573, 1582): 0.006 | 233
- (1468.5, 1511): 0.004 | 241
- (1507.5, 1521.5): 0.273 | 186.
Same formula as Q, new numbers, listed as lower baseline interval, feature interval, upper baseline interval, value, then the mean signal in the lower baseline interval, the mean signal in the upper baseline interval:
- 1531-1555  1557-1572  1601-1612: -2.90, 175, 233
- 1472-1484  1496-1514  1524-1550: -2.71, 244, 144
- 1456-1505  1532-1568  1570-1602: 5.94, 244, 233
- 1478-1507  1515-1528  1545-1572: 5.66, 242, 227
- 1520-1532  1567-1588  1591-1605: -3.91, 106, 233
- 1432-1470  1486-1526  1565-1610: 5.55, 246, 233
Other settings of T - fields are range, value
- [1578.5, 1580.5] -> 233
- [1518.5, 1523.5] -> 133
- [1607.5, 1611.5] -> 233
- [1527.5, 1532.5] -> 95.1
